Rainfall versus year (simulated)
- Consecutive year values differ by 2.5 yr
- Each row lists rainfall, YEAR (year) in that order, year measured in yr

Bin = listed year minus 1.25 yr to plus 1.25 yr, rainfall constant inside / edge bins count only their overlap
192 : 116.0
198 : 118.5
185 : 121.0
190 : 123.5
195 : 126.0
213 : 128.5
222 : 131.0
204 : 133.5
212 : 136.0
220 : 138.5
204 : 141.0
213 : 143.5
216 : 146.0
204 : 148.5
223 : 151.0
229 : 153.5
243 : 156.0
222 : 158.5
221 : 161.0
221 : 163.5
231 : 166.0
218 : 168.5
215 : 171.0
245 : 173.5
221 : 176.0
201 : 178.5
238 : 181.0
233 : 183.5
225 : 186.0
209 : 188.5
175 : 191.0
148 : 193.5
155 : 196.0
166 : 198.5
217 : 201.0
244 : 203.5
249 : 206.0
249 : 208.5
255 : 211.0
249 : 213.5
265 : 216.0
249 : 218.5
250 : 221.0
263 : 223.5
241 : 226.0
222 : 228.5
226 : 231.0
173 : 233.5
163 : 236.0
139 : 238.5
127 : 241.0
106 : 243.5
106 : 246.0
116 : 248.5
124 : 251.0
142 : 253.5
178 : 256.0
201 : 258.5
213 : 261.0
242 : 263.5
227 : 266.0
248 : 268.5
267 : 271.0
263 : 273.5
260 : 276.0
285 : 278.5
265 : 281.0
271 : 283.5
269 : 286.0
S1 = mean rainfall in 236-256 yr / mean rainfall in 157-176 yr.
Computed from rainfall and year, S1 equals 0.6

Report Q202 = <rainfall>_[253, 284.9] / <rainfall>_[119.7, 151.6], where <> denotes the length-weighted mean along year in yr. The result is 1.15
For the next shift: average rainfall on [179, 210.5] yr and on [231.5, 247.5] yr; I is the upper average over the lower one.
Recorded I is 0.7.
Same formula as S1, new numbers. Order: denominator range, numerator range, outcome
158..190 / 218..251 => 0.81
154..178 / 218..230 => 1.08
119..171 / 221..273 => 0.88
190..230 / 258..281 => 1.10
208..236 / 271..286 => 1.14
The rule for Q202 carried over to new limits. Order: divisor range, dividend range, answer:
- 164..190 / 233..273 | 0.78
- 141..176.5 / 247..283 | 0.98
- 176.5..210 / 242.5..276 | 0.91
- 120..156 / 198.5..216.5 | 1.14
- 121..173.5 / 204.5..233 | 1.14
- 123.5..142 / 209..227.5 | 1.21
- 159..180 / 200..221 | 1.12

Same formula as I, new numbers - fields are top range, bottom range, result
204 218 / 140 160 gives 1.15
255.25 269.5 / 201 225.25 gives 0.87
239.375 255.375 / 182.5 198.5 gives 0.65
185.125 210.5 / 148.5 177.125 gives 0.91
